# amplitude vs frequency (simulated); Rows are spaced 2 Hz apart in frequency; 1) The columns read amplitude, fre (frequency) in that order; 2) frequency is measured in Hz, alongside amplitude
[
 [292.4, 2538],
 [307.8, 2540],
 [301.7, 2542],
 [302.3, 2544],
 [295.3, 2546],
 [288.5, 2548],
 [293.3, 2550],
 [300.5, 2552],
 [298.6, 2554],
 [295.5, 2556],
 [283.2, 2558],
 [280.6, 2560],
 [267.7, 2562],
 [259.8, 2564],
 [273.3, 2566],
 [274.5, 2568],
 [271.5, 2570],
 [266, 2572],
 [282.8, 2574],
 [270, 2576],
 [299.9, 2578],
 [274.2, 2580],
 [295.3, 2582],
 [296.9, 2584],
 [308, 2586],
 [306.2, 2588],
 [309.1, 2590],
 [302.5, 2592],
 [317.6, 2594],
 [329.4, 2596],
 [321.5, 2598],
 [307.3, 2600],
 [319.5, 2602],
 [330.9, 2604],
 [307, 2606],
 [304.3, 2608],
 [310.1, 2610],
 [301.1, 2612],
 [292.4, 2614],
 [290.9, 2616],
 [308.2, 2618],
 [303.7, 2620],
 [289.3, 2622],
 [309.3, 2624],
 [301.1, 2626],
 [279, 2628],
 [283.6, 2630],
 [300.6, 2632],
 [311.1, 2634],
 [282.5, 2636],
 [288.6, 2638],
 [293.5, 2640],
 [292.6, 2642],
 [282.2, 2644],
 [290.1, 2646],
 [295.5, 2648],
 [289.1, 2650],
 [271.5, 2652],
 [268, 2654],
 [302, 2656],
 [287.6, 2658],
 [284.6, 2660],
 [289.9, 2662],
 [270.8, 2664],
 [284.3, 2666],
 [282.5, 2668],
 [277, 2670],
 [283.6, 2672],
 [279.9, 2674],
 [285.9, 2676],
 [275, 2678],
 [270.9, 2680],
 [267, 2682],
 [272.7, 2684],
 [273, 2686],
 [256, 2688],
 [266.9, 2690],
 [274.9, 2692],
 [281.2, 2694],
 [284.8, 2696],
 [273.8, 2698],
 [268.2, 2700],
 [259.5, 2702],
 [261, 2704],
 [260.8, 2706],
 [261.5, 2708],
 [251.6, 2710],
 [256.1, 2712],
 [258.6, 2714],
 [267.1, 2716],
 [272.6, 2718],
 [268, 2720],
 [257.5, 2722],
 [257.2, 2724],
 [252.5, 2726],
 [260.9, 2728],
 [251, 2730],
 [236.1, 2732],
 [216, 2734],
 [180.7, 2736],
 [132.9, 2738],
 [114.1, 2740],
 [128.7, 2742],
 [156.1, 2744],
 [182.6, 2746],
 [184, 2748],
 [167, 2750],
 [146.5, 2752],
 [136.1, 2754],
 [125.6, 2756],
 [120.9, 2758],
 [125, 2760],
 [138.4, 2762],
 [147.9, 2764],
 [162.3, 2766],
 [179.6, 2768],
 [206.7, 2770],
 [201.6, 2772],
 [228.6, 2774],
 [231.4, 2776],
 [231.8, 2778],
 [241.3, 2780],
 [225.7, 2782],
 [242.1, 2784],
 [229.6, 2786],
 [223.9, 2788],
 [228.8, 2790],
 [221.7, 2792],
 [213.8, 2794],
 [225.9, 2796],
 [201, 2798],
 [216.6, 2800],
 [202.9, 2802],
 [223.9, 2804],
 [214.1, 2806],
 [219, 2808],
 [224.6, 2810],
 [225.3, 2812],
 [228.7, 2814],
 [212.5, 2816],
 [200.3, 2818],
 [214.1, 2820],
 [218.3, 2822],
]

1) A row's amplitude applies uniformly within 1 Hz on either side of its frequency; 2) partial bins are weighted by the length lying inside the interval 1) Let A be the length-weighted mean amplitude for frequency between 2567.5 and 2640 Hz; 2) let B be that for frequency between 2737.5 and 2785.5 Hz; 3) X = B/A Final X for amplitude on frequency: 0.58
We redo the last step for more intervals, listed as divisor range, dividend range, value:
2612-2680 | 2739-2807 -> 0.65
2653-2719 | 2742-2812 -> 0.71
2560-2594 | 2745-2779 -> 0.60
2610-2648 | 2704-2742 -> 0.79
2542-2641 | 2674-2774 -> 0.75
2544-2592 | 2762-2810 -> 0.74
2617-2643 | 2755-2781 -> 0.61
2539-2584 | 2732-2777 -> 0.58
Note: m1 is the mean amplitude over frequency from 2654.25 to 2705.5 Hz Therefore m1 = 276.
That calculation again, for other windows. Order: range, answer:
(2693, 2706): 271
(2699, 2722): 262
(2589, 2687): 293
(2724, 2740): 214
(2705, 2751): 221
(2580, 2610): 310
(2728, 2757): 172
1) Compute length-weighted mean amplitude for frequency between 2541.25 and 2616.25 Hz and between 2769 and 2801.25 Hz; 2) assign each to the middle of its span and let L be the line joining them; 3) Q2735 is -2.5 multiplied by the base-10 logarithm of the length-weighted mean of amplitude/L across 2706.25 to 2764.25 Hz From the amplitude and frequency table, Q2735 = 0.21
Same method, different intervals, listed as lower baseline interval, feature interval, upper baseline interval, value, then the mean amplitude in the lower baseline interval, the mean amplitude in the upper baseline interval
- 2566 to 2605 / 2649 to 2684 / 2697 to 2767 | -0.13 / 298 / 207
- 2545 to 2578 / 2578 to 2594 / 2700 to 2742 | -0.10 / 282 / 237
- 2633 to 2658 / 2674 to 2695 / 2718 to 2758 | -0.10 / 289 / 193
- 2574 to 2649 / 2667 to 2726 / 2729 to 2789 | -0.16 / 300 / 183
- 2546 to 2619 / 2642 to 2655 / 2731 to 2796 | -0.11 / 296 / 185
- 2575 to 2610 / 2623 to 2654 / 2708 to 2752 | -0.06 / 306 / 216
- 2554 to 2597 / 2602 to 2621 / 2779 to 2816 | -0.10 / 289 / 222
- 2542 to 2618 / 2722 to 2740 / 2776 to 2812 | 0.12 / 296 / 223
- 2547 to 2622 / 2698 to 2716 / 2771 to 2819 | -0.04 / 296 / 221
